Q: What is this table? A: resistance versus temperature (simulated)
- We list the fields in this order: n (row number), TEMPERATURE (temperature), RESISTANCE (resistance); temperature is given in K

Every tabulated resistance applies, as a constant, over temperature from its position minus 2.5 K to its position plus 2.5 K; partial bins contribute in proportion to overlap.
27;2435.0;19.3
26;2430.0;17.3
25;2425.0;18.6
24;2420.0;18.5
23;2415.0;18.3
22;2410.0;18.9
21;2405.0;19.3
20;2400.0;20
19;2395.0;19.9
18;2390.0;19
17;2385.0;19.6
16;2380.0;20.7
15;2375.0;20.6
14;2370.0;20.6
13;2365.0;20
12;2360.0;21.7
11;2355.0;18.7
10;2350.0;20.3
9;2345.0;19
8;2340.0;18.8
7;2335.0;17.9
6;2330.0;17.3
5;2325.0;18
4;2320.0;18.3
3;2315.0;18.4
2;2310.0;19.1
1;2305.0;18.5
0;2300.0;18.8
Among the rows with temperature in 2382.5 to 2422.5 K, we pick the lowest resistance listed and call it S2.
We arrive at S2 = 18.3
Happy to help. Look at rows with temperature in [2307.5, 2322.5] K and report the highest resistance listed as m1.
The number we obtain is 19.1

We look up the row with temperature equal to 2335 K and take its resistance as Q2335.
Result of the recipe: 17.9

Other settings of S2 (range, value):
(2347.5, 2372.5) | 18.7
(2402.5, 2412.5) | 18.9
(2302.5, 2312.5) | 18.5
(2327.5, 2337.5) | 17.3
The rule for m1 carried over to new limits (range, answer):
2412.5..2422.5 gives 18.5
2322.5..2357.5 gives 20.3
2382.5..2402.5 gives 20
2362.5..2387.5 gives 20.7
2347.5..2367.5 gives 21.7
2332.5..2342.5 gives 18.8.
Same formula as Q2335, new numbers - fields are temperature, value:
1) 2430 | 17.3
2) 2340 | 18.8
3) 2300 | 18.8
